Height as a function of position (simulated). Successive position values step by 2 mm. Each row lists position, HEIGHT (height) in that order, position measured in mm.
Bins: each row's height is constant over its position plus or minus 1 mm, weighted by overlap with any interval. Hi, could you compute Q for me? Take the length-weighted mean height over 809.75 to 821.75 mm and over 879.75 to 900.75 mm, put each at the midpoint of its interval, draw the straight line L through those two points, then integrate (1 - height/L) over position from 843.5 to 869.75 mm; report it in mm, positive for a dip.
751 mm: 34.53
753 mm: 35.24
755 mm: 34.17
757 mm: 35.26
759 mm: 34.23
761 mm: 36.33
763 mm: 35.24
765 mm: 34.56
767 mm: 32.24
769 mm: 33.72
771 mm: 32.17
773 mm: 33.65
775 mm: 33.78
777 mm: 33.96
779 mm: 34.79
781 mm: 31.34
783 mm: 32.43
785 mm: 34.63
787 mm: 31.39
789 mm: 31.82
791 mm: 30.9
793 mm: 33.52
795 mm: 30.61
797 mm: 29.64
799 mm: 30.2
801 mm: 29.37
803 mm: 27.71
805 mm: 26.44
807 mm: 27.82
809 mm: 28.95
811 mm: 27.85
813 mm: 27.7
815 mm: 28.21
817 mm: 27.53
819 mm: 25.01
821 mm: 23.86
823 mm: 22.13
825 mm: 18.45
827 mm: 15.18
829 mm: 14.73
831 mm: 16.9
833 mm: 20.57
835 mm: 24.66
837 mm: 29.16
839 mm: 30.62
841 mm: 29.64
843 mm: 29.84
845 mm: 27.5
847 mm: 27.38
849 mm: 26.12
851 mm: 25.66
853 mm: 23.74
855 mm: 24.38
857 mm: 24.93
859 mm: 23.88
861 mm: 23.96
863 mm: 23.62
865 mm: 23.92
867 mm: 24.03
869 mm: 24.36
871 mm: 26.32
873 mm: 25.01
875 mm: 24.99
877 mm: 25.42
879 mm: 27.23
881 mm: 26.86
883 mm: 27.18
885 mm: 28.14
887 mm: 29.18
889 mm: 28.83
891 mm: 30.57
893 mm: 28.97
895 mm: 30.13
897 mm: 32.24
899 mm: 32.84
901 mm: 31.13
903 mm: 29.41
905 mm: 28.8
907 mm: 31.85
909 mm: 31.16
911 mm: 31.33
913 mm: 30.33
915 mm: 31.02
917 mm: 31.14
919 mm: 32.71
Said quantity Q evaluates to 3.1 mm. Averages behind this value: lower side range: 26.8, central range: 25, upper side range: 29.5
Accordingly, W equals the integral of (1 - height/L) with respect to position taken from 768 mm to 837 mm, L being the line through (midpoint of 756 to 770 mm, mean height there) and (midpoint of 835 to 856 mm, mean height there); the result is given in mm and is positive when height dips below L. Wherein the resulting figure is 7.2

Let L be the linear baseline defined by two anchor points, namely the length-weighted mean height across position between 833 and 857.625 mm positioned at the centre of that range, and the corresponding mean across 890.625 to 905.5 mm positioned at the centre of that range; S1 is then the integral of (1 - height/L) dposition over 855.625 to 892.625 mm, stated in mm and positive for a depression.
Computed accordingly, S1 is 3.6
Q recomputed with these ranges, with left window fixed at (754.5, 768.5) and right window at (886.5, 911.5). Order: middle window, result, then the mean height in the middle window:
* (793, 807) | 1.76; 29.2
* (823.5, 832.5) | 4.34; 16.9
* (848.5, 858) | 2.07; 24.9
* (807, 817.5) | 1.59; 28.1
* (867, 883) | 2.81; 25.7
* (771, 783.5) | 0.30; 33.3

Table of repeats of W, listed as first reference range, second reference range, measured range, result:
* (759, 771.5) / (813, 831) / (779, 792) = -1.1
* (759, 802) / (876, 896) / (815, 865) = 9.8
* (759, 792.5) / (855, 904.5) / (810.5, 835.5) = 6.7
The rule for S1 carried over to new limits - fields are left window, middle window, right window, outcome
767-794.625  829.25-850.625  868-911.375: 3.3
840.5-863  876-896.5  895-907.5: 0.8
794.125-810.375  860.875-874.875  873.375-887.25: 1.3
